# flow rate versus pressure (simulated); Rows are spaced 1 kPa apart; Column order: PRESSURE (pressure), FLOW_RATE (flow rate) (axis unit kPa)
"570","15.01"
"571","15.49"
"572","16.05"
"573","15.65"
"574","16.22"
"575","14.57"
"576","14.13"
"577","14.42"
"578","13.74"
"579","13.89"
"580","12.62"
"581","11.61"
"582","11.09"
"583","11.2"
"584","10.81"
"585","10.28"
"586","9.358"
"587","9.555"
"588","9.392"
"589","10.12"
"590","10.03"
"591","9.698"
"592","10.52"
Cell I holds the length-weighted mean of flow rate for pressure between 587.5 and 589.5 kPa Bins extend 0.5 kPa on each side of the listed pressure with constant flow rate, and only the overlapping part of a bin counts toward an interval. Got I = 9.76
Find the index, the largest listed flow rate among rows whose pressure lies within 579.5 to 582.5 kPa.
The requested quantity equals 12.62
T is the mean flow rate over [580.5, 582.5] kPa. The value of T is 11.3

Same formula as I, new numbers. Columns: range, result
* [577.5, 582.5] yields 12.6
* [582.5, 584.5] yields 11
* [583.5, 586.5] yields 10.1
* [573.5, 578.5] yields 14.6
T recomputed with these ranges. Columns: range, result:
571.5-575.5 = 15.6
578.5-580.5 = 13.3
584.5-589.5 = 9.74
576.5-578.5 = 14.1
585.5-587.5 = 9.46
